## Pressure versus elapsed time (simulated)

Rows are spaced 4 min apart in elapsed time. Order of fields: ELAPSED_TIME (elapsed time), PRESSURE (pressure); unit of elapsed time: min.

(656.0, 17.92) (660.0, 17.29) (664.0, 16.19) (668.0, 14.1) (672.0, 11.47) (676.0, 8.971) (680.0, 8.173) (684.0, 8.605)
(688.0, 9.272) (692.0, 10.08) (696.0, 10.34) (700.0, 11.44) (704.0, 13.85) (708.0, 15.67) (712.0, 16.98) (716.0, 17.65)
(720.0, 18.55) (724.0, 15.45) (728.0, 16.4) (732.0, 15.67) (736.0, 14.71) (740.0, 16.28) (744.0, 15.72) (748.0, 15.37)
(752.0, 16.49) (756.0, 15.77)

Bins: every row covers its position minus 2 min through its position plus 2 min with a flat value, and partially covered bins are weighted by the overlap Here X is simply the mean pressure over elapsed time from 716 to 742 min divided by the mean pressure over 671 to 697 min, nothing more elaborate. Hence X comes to 1.7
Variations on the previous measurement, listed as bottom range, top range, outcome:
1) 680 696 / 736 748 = 1.69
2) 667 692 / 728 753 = 1.58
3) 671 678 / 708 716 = 1.67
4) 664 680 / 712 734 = 1.44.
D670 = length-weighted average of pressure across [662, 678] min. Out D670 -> 12.7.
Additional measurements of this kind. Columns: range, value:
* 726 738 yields 15.6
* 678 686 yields 8.39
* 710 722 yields 17.7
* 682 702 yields 9.95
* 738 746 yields 16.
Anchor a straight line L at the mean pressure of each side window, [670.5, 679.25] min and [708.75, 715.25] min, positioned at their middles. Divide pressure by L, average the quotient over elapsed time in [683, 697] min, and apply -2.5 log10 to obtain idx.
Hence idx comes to 0.31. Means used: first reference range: 9.86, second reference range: 16.9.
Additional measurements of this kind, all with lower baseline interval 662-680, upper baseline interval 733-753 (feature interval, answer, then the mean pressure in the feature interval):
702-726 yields -0.148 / 16.4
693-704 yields 0.191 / 11.4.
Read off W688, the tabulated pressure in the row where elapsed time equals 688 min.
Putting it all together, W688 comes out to 9.272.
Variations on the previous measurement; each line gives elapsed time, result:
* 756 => 15.77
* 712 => 16.98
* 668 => 14.1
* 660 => 17.29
